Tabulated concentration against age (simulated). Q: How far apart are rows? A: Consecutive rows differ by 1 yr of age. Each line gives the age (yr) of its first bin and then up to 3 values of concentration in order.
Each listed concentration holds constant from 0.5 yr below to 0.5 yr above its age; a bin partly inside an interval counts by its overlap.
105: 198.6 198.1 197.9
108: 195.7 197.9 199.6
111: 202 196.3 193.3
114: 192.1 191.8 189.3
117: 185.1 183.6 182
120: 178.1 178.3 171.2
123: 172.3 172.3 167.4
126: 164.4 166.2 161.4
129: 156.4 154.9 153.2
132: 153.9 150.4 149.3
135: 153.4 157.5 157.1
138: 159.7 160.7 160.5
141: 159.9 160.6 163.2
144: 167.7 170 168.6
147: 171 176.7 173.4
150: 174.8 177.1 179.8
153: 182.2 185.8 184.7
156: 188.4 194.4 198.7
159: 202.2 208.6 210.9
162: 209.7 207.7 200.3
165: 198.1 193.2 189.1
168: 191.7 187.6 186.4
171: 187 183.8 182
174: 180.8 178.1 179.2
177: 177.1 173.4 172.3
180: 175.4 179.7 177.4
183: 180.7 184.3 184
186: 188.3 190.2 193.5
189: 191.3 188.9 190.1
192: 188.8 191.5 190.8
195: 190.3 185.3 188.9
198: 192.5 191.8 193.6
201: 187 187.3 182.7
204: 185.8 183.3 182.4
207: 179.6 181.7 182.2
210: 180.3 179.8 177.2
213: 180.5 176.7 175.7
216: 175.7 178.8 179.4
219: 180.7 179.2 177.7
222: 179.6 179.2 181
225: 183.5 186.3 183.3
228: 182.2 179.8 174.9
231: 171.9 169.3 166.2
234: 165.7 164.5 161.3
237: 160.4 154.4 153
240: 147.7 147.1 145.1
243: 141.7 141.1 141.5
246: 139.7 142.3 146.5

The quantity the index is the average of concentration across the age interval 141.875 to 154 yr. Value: 173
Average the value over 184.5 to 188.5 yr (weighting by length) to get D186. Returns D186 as 189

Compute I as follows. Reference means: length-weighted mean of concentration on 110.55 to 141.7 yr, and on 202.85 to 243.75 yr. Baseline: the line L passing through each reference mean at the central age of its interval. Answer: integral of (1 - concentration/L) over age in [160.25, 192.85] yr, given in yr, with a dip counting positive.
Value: -3.09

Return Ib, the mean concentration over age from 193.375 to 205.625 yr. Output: 188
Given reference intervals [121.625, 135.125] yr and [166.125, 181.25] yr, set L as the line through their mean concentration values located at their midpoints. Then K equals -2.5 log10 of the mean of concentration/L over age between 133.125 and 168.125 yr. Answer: -0.05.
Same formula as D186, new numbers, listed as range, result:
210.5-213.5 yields 179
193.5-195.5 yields 191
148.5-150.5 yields 174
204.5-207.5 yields 182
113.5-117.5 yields 190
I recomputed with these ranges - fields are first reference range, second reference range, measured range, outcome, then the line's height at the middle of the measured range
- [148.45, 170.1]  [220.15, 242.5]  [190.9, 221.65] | -1.2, 177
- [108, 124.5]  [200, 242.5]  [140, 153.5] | 0.9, 183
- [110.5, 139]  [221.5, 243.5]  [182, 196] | -1.6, 169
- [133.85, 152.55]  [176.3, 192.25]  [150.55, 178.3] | -2.4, 175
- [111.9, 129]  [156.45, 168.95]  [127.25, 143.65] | 2.5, 186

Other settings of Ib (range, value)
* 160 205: 188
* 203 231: 180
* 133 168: 179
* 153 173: 195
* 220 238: 174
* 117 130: 171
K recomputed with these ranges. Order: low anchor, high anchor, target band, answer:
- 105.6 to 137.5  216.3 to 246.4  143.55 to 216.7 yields -0.09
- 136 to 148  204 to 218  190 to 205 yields -0.07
